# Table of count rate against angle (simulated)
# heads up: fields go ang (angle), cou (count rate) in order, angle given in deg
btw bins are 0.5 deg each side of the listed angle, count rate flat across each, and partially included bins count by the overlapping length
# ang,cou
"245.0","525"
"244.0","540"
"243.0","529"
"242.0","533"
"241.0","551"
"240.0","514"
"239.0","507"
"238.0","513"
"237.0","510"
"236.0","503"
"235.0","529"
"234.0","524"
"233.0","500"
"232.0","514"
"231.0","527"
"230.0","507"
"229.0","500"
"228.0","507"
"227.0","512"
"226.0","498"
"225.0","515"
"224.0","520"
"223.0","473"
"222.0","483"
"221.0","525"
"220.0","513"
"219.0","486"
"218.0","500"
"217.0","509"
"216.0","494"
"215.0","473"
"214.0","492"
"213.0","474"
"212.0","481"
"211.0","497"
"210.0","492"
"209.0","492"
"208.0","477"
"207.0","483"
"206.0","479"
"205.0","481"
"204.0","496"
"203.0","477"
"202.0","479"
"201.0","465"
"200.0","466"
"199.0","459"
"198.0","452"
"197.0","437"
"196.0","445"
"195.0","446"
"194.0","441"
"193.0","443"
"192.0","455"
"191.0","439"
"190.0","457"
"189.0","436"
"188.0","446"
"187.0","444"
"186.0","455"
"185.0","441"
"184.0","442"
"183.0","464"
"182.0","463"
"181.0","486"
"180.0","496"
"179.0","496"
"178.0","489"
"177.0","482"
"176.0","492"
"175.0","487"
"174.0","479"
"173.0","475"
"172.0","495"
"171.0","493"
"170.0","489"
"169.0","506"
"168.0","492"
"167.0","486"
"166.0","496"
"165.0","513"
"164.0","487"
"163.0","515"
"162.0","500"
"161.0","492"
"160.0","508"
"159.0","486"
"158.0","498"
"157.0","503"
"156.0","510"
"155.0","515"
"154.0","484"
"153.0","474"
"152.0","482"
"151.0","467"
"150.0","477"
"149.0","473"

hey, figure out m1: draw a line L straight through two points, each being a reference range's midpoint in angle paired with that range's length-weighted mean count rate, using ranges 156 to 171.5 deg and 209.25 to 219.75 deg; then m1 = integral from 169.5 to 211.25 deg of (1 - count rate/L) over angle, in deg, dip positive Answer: 2.1 deg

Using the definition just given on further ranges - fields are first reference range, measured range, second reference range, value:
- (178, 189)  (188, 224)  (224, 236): 0.9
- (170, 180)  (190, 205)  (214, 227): 1.1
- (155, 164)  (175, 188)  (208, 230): 0.8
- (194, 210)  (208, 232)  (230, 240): -0.3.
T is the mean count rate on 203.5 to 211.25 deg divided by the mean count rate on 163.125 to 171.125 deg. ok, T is 1.0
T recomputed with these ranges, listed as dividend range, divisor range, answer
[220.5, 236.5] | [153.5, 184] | 1.03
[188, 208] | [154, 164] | 0.92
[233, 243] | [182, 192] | 1.16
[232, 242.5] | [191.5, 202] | 1.15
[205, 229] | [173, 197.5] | 1.07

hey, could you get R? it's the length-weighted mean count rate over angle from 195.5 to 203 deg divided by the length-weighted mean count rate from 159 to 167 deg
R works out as 0.9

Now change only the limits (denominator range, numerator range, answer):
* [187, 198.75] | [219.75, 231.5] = 1.14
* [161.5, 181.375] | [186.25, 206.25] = 0.93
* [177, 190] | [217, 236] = 1.09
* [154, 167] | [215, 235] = 1.01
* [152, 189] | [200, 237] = 1.02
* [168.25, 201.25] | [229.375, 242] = 1.11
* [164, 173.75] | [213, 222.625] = 1.01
